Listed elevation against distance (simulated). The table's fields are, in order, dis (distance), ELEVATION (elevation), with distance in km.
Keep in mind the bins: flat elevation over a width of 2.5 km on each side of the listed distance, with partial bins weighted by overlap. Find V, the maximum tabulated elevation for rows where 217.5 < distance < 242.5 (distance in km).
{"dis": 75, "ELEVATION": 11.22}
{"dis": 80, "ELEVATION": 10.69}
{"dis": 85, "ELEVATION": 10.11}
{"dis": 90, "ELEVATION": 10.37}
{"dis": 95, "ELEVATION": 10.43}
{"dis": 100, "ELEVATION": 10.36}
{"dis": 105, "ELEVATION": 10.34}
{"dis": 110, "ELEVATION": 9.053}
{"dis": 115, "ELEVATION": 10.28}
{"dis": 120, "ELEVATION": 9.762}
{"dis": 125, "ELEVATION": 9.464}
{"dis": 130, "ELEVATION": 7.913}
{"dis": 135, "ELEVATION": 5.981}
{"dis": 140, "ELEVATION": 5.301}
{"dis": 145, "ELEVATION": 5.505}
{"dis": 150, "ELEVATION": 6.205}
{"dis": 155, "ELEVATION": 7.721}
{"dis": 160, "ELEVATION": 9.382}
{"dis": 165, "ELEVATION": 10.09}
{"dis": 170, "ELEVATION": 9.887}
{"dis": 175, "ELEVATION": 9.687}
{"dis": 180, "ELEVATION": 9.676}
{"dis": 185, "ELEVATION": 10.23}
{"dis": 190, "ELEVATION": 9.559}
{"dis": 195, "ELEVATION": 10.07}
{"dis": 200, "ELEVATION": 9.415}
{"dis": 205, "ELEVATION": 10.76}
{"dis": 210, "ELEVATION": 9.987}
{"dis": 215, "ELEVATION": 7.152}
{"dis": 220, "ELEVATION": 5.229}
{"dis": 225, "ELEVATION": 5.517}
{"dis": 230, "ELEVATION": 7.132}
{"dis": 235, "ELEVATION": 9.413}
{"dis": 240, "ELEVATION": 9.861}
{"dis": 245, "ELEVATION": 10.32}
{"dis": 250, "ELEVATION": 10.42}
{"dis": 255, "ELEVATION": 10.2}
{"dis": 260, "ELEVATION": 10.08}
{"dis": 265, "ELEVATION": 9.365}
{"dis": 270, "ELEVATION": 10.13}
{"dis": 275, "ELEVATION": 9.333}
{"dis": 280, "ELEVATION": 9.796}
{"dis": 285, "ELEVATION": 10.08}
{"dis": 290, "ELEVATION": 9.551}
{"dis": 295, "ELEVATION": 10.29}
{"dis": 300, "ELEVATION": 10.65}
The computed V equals 9.861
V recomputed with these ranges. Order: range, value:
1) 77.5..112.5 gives 10.69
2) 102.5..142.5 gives 10.34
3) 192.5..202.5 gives 10.07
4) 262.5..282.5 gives 10.13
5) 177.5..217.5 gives 10.76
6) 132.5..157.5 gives 7.721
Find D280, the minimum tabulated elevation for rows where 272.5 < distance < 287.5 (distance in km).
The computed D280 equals 9.333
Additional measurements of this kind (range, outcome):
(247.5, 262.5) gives 10.08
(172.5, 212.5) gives 9.415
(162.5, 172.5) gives 9.887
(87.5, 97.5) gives 10.37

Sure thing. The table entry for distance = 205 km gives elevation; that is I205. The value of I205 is 10.76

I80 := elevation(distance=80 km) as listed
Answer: 10.69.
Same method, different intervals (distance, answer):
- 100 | 10.36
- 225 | 5.517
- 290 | 9.551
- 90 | 10.37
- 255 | 10.2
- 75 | 11.22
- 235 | 9.413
